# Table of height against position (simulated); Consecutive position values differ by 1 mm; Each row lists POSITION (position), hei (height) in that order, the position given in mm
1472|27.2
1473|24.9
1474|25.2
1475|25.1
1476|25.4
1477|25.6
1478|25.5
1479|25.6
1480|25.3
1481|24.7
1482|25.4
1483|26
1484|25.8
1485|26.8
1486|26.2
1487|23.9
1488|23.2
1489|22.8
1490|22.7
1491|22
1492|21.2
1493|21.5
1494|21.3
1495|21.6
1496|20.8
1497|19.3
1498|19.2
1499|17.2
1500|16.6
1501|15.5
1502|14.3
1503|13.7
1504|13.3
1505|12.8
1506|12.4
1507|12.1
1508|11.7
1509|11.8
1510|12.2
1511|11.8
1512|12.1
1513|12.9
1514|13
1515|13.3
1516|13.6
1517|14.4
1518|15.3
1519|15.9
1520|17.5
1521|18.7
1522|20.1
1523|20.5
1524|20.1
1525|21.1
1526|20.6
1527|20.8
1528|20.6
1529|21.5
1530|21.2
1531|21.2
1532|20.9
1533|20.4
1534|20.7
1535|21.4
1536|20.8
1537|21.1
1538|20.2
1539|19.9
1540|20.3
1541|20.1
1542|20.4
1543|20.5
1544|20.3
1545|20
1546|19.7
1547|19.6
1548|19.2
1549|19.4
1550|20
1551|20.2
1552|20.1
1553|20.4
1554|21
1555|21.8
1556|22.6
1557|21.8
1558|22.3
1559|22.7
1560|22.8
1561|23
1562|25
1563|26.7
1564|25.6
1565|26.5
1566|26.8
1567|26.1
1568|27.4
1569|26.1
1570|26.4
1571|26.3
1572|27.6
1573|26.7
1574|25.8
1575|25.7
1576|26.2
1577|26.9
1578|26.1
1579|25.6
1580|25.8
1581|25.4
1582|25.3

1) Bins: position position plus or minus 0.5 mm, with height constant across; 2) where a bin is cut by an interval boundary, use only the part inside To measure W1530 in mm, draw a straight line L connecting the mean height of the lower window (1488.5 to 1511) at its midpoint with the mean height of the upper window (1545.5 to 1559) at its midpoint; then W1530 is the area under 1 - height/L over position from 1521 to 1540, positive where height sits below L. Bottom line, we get -1.5 mm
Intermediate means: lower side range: 17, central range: 20.7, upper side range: 20.7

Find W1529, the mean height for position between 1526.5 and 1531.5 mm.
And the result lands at 21.1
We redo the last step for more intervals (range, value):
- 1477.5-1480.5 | 25.5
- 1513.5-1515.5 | 13.2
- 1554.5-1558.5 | 22.1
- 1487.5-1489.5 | 23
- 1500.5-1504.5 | 14.2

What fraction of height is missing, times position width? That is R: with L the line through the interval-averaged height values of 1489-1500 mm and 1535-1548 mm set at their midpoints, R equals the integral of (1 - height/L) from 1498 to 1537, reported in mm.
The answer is 6.9 mm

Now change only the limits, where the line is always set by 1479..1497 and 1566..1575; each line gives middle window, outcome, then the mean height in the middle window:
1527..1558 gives 5.9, 20.6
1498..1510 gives 5.1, 13.9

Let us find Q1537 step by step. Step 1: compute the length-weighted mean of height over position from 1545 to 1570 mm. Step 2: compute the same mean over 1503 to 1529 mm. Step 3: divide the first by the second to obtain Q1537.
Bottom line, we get 1.46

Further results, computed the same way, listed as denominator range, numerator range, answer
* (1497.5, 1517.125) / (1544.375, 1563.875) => 1.58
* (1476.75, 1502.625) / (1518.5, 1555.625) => 0.91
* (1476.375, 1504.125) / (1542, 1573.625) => 1.06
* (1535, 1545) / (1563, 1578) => 1.29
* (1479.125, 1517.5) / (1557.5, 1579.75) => 1.40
